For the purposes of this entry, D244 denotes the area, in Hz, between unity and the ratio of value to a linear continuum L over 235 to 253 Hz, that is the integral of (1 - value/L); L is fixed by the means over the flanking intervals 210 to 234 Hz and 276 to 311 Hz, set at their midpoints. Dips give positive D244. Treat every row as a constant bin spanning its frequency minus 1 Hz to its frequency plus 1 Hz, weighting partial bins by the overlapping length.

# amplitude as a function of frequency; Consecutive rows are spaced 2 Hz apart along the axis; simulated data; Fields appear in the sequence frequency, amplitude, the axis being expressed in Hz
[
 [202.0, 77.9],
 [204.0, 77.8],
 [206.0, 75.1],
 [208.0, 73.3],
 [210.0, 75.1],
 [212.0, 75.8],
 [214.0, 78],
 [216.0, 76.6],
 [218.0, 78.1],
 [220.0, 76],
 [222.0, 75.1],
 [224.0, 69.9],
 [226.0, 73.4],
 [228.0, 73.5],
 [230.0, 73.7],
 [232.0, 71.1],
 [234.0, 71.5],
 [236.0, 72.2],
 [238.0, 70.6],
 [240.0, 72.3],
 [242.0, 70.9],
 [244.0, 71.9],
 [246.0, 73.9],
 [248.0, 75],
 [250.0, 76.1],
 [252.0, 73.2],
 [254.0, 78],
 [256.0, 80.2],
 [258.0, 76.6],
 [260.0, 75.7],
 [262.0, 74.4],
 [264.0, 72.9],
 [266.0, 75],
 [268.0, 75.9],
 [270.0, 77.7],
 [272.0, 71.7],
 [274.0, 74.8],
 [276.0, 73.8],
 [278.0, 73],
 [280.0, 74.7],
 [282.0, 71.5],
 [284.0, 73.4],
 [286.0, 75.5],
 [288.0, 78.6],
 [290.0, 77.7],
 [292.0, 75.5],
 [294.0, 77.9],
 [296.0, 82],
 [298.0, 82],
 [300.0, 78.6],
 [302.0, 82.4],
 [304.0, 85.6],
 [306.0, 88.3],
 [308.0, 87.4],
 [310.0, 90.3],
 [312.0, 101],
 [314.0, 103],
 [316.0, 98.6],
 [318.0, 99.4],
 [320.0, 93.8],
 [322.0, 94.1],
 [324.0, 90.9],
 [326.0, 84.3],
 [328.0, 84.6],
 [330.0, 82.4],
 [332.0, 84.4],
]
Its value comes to 0.8 Hz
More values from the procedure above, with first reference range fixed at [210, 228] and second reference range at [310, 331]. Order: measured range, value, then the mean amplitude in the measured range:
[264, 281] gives 2.04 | 74.5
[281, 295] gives 1.87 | 75.7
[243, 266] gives 1.76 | 75.3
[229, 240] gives 0.86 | 71.9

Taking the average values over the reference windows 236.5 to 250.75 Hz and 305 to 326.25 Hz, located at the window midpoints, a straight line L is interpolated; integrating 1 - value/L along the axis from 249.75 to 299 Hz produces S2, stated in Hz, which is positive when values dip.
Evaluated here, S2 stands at 3.52 Hz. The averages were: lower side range 72.9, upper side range 94.1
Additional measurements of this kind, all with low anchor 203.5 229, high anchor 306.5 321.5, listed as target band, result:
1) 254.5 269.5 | 1.6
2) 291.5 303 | 1.5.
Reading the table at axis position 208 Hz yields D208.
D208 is 73.3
